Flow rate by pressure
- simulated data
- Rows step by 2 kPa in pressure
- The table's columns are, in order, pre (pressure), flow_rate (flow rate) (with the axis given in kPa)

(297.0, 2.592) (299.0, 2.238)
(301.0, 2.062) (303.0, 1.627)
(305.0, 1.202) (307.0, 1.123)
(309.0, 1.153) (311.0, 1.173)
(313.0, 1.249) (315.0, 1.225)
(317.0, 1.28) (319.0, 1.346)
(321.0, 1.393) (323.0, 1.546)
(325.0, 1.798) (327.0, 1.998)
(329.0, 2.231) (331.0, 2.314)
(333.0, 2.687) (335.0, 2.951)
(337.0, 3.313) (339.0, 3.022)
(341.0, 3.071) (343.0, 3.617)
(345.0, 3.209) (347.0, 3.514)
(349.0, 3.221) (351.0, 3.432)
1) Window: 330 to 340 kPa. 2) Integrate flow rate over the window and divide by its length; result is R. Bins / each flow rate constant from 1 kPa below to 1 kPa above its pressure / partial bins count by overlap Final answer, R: 2.86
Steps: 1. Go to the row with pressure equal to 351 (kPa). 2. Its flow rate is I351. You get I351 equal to 3.432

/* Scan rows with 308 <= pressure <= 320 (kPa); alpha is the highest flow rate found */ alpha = 1.346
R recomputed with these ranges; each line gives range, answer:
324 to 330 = 2.01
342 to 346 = 3.41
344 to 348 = 3.36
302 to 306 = 1.41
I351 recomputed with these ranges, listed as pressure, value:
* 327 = 1.998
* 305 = 1.202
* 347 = 3.514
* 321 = 1.393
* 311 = 1.173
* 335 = 2.951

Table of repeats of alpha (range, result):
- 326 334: 2.687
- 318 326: 1.798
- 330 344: 3.617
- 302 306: 1.627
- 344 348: 3.514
